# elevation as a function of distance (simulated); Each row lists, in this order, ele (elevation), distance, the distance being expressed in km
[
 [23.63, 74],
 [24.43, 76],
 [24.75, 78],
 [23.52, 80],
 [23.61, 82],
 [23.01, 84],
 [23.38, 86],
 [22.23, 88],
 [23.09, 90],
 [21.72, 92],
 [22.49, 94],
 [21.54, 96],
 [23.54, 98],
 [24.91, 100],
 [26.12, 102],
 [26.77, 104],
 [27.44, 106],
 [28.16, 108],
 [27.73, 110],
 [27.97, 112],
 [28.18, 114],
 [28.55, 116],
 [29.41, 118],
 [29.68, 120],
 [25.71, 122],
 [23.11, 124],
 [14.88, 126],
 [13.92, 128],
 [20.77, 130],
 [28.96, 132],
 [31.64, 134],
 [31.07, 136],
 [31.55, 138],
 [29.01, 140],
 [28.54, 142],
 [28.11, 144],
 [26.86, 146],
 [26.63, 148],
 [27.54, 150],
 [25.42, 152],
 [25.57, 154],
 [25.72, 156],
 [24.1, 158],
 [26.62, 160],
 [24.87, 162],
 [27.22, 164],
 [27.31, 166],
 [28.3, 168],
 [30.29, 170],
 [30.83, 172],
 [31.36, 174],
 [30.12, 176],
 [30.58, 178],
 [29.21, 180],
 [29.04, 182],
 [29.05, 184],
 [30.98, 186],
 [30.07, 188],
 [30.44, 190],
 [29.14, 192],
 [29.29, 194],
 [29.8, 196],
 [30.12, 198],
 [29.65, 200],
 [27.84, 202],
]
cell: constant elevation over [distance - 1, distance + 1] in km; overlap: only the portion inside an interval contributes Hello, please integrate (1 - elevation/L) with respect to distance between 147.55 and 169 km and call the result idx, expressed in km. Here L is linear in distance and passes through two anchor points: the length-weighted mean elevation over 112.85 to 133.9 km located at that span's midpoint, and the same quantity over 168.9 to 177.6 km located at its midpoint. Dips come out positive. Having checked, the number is 1.9 km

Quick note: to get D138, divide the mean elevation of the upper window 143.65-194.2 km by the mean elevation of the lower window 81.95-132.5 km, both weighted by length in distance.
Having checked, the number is 1.2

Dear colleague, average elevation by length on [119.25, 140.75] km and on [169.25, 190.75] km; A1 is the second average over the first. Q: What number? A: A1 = 1.2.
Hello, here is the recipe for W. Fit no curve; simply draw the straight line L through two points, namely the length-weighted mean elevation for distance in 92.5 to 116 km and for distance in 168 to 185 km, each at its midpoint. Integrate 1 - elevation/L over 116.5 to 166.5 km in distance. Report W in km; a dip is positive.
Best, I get 3.2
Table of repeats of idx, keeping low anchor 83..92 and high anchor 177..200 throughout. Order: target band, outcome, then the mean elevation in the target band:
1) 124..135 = 1.55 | 22.1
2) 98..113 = -1.71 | 26.8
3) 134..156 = -1.11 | 28.1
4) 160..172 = 0.19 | 27.8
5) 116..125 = -0.75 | 27.2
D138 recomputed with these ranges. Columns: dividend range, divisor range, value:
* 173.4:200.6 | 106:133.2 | 1.18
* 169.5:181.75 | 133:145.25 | 1.01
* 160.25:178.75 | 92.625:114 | 1.12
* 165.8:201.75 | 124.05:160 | 1.15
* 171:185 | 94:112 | 1.17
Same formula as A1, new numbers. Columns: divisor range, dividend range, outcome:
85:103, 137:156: 1.19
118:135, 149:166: 1.09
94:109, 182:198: 1.18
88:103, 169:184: 1.29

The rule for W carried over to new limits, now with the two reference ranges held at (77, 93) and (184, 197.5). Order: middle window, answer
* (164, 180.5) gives -0.5 km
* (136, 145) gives -0.9 km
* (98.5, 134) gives -0.7 km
